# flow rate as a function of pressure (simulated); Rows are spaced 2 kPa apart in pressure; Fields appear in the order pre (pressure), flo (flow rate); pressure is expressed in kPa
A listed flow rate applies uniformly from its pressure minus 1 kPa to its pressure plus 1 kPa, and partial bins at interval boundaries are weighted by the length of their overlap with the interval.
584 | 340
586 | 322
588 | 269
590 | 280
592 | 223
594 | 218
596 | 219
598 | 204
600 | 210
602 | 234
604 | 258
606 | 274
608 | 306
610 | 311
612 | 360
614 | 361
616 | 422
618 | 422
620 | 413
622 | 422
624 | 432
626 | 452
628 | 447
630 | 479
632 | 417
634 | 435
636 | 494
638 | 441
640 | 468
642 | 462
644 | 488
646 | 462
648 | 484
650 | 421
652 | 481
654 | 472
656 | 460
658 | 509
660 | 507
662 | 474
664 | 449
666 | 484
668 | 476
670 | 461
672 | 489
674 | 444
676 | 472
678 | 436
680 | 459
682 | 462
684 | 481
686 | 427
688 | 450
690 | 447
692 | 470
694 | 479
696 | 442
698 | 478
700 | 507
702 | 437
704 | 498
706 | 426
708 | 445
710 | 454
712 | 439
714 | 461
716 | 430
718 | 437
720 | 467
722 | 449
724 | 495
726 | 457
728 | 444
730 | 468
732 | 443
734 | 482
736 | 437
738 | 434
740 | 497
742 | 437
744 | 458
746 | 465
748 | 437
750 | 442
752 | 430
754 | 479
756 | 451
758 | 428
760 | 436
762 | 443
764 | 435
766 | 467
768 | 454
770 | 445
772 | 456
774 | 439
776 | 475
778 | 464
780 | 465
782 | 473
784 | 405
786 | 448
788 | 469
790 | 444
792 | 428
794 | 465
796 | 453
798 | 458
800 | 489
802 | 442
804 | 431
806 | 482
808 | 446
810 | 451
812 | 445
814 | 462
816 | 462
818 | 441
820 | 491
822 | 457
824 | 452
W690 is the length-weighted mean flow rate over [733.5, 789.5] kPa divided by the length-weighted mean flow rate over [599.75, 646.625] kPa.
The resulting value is 1.1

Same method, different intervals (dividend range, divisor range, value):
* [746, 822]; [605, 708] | 1.01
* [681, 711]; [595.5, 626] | 1.40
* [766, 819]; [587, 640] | 1.30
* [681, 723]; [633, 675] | 0.97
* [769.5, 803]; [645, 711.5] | 0.98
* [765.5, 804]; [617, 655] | 1.00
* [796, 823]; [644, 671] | 0.97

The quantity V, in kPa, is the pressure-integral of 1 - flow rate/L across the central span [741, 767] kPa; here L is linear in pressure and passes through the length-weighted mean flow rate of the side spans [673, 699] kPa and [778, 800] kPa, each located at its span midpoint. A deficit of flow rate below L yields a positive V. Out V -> 0.4 kPa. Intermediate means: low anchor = 457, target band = 447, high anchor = 453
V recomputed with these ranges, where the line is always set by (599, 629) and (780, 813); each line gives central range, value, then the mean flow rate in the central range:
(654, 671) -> -4.31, 477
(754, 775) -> -0.57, 447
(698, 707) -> -1.48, 468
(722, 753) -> -2.52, 455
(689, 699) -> -1.65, 463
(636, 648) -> -3.19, 468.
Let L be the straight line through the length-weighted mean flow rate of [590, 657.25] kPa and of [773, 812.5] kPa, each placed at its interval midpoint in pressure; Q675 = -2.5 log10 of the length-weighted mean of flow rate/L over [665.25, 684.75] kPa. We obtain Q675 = -0.16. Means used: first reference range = 382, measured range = 466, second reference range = 454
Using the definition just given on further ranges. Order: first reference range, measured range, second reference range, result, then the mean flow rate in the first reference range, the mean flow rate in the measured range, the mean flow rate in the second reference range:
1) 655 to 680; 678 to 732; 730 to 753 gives 0.01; 471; 457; 452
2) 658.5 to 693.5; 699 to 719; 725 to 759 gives 0.01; 465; 453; 452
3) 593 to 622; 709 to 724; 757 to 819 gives -0.15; 305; 451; 452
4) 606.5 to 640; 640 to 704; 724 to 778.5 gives -0.10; 413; 467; 453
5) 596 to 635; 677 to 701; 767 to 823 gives -0.16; 357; 462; 455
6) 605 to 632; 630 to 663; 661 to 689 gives -0.10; 393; 468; 462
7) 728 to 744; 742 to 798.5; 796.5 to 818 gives 0.01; 456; 450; 456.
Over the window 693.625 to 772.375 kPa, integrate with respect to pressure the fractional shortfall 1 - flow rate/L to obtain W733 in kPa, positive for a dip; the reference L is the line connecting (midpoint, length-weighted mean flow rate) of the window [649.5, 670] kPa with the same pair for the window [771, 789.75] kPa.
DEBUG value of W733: 1.38 kPa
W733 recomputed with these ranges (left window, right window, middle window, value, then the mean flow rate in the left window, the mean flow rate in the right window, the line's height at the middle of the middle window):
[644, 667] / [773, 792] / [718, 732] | 0.06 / 474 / 452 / 462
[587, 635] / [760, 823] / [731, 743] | -1.05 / 336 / 454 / 418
